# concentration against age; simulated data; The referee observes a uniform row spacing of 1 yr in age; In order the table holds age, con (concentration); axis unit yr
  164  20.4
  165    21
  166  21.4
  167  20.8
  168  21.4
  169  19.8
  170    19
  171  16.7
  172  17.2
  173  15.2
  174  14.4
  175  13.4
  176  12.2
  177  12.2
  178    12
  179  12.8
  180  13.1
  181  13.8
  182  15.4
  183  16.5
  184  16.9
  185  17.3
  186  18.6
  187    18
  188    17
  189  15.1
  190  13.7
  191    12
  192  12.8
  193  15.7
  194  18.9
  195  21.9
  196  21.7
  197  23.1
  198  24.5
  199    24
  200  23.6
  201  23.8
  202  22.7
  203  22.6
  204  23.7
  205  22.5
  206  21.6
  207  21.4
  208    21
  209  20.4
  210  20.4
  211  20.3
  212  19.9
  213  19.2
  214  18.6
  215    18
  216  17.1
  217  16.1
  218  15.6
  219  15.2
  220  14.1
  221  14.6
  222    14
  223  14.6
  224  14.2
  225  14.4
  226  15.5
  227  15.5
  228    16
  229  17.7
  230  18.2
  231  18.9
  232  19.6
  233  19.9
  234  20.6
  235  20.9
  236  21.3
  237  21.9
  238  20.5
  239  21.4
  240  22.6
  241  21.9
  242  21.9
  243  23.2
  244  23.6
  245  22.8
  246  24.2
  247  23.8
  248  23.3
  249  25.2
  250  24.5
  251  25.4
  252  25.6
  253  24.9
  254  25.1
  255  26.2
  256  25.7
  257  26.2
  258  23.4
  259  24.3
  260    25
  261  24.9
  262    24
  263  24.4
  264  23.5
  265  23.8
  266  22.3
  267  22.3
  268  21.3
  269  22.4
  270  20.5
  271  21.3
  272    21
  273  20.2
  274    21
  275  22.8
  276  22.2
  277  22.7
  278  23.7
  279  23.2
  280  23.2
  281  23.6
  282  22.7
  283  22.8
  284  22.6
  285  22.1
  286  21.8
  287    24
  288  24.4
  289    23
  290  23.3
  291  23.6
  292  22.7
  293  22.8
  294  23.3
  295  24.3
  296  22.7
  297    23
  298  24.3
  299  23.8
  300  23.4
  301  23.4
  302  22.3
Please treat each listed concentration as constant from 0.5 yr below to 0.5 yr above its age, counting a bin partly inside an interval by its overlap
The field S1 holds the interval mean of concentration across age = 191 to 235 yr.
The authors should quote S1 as 18.9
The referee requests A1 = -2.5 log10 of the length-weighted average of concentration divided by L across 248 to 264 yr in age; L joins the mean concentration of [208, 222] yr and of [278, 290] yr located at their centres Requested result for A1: -0.19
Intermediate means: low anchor 17.6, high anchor 23.1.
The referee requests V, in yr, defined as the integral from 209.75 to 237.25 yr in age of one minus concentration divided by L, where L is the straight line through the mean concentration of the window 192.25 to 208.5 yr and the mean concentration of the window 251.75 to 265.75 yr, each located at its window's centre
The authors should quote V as 6.6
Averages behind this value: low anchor 21.9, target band 17.5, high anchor 24.7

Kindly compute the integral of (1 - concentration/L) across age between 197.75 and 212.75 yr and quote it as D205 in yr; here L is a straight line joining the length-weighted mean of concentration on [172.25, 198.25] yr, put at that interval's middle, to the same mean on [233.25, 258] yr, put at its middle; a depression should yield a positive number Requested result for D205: -3.0 yr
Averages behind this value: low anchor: 16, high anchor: 23.4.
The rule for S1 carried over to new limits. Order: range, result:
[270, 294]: 22.6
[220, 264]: 21.4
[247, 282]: 23.5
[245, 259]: 24.8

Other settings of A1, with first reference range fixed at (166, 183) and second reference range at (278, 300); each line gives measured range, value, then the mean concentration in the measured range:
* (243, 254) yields -0.18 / 24.3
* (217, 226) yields 0.27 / 14.7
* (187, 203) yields -0.13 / 19.4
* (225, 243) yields 0.00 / 19.6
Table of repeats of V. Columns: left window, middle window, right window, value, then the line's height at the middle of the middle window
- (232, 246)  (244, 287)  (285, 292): -1.7 yr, 22.5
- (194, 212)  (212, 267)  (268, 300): 3.9 yr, 22.4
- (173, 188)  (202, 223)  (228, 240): -1.2 yr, 17.9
